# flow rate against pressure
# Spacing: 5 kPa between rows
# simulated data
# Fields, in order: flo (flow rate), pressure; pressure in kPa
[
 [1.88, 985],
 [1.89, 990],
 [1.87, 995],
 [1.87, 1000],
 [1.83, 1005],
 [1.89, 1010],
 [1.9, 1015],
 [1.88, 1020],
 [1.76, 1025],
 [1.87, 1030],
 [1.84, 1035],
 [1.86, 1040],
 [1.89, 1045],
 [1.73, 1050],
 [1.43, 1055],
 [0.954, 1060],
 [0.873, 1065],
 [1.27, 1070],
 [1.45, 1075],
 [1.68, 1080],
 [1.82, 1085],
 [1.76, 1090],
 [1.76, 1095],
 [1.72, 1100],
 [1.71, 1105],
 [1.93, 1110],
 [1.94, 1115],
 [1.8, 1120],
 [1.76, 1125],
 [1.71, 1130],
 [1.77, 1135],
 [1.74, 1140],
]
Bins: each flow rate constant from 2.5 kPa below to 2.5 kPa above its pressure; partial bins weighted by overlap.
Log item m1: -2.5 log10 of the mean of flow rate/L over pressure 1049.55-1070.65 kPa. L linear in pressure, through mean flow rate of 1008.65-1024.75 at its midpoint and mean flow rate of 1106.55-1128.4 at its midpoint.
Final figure 0.473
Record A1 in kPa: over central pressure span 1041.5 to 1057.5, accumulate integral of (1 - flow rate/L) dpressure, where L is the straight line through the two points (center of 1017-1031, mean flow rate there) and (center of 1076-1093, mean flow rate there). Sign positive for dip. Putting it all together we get 0.9 kPa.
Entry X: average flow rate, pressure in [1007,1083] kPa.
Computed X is 1.62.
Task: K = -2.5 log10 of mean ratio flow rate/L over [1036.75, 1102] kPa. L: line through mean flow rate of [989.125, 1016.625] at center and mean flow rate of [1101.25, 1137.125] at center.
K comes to 0.18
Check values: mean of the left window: 1.87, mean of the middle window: 1.56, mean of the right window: 1.8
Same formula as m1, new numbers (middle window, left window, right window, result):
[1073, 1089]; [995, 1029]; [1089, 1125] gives 0.09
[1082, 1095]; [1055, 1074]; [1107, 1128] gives -0.22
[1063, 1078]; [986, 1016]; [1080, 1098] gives 0.41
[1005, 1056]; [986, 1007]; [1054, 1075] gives -0.21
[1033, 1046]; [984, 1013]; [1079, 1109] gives -0.02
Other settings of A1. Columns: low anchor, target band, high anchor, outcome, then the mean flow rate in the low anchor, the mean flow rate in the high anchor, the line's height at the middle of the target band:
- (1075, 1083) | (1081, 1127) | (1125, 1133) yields -3.4 kPa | 1.62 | 1.73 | 1.67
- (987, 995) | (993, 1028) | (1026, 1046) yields 0.3 kPa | 1.88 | 1.86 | 1.87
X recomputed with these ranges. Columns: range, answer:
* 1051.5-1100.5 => 1.47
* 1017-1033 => 1.84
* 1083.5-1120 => 1.8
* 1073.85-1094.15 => 1.7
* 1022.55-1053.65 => 1.81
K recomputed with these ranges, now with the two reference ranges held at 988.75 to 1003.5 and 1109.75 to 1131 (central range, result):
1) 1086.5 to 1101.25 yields 0.05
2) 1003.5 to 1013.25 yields 0.00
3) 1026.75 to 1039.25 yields 0.00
